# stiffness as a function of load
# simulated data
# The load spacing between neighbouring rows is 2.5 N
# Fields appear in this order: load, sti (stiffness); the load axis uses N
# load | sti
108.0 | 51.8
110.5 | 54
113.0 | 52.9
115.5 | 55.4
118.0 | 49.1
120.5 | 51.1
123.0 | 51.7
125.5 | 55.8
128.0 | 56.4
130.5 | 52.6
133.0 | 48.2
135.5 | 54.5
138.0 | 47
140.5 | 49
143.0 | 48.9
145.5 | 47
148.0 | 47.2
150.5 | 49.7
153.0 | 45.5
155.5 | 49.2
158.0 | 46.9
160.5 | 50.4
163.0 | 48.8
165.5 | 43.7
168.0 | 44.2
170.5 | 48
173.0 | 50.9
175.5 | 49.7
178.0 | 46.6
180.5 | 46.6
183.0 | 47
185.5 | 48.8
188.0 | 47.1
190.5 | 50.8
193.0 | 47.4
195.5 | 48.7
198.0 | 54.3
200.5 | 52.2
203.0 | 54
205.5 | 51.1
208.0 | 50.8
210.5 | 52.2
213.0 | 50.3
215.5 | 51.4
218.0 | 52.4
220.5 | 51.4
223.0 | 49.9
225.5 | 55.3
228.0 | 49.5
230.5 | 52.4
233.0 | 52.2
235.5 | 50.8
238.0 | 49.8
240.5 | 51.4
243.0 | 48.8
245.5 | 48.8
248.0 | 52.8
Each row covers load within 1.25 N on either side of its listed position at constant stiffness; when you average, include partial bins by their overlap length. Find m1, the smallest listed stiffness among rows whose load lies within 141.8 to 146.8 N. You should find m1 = 47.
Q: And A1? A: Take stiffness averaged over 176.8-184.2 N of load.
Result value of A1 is 46.7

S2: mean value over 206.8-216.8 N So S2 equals 51.2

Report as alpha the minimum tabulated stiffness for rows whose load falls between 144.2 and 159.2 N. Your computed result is 45.5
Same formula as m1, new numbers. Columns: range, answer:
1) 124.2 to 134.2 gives 48.2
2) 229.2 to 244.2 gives 48.8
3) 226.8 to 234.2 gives 49.5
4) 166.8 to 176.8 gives 44.2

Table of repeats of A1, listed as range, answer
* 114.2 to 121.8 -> 51.9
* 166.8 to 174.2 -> 47.7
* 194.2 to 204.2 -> 52.3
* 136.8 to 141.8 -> 48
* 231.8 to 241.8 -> 51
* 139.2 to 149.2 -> 48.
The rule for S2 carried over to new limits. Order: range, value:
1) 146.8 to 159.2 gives 47.7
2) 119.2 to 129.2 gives 53.7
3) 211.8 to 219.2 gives 51.4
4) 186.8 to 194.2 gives 48.4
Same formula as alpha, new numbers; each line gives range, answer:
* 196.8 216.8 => 50.3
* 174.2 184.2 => 46.6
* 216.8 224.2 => 49.9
